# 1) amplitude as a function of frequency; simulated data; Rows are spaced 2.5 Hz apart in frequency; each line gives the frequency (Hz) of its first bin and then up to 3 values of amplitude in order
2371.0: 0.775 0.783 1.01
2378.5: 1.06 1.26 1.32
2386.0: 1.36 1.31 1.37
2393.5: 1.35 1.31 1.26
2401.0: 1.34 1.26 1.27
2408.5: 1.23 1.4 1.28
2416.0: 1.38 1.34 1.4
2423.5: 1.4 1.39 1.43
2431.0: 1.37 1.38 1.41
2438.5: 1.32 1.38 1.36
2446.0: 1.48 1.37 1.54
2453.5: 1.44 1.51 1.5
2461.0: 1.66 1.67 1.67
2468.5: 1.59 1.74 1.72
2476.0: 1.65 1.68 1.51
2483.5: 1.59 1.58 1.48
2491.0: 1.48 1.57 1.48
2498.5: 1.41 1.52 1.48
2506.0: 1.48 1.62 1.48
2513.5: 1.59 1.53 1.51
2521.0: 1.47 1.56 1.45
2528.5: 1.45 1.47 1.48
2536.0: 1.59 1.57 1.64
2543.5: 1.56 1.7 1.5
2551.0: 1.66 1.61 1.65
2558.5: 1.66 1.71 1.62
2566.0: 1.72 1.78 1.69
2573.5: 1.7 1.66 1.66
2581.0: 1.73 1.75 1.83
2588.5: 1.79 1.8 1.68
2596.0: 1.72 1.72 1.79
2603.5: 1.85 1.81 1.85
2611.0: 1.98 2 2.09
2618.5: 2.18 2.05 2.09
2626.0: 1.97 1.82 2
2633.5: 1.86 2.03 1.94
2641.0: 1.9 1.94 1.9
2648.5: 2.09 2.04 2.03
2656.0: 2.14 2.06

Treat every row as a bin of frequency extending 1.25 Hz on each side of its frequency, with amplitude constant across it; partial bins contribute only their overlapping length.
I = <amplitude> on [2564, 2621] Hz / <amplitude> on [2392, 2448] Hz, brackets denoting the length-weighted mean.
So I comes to 1.3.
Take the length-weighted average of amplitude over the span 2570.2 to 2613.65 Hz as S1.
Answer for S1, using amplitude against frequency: 1.77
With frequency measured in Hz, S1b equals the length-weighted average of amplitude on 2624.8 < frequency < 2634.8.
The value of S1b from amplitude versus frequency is 1.91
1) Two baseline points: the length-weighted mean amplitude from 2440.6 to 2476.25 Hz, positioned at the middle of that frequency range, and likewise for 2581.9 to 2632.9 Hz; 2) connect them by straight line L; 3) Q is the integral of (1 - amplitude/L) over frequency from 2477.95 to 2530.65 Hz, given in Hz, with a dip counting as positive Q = 4.4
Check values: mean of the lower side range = 1.55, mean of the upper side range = 1.89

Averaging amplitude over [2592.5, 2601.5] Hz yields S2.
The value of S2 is 1.72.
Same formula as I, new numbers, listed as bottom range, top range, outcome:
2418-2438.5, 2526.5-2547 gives 1.12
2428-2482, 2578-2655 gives 1.25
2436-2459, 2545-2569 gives 1.16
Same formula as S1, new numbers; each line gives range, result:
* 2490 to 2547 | 1.53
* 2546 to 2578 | 1.66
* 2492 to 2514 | 1.51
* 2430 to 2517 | 1.52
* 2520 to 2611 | 1.67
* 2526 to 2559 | 1.57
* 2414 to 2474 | 1.47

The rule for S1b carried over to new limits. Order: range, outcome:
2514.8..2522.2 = 1.5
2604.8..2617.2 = 1.95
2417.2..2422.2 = 1.37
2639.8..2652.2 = 1.97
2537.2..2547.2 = 1.62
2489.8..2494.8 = 1.52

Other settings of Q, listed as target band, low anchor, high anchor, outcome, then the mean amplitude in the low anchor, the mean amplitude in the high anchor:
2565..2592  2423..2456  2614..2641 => 1.6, 1.41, 2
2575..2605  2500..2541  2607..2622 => 2.2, 1.52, 2.02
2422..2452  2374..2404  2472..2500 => 0.1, 1.26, 1.56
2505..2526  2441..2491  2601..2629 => 2.1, 1.56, 1.97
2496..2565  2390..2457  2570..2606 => 2.5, 1.37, 1.74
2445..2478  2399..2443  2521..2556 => -3.7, 1.35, 1.56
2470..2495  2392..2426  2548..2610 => -1.7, 1.33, 1.72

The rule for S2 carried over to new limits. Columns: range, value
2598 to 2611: 1.83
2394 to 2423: 1.32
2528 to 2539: 1.51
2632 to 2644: 1.93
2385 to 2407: 1.31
